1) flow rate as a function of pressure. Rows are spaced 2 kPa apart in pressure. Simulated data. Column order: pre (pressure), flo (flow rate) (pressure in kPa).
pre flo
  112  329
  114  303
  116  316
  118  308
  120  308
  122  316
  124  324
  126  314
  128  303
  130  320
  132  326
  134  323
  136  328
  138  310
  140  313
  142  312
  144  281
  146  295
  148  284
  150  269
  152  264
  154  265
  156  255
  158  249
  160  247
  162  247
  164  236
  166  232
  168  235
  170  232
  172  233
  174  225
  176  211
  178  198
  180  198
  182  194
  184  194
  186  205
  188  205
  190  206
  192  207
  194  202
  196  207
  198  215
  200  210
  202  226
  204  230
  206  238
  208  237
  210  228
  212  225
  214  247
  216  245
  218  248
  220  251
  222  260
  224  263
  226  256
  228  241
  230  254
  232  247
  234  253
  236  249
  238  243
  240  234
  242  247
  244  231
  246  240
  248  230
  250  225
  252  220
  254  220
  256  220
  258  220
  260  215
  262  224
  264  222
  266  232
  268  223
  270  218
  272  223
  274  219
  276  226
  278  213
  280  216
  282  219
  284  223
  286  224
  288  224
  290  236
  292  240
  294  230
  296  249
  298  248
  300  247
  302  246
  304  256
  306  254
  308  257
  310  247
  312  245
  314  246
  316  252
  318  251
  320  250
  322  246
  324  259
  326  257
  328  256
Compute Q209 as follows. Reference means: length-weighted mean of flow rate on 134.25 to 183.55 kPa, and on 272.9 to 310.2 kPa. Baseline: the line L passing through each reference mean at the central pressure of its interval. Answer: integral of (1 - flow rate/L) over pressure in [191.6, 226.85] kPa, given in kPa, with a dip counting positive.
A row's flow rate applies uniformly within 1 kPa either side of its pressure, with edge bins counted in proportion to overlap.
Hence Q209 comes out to 2.0 kPa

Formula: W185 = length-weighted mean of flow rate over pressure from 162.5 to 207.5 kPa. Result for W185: 216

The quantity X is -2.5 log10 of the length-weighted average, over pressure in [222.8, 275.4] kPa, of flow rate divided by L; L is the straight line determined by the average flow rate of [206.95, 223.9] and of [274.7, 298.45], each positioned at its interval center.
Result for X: 0.01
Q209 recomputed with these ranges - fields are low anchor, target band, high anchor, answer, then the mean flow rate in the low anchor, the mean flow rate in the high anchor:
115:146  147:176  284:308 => 5.1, 313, 241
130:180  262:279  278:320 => 1.6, 265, 240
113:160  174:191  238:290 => 4.3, 298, 225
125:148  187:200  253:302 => 3.3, 310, 227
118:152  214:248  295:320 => 3.5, 307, 250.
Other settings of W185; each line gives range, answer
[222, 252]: 244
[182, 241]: 231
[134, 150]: 302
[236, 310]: 231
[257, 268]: 223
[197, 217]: 230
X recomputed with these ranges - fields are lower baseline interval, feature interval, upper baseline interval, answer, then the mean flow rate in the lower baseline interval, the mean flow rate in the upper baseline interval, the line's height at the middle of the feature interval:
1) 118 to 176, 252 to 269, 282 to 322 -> 0.141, 280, 243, 253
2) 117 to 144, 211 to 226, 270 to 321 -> 0.101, 314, 237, 273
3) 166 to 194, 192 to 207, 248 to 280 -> -0.019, 211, 221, 214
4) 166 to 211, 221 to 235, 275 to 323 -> -0.133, 216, 239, 224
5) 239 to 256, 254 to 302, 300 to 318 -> 0.062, 230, 250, 240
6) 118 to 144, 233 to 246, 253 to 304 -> 0.036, 315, 228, 251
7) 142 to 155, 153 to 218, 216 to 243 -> 0.180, 279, 250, 266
